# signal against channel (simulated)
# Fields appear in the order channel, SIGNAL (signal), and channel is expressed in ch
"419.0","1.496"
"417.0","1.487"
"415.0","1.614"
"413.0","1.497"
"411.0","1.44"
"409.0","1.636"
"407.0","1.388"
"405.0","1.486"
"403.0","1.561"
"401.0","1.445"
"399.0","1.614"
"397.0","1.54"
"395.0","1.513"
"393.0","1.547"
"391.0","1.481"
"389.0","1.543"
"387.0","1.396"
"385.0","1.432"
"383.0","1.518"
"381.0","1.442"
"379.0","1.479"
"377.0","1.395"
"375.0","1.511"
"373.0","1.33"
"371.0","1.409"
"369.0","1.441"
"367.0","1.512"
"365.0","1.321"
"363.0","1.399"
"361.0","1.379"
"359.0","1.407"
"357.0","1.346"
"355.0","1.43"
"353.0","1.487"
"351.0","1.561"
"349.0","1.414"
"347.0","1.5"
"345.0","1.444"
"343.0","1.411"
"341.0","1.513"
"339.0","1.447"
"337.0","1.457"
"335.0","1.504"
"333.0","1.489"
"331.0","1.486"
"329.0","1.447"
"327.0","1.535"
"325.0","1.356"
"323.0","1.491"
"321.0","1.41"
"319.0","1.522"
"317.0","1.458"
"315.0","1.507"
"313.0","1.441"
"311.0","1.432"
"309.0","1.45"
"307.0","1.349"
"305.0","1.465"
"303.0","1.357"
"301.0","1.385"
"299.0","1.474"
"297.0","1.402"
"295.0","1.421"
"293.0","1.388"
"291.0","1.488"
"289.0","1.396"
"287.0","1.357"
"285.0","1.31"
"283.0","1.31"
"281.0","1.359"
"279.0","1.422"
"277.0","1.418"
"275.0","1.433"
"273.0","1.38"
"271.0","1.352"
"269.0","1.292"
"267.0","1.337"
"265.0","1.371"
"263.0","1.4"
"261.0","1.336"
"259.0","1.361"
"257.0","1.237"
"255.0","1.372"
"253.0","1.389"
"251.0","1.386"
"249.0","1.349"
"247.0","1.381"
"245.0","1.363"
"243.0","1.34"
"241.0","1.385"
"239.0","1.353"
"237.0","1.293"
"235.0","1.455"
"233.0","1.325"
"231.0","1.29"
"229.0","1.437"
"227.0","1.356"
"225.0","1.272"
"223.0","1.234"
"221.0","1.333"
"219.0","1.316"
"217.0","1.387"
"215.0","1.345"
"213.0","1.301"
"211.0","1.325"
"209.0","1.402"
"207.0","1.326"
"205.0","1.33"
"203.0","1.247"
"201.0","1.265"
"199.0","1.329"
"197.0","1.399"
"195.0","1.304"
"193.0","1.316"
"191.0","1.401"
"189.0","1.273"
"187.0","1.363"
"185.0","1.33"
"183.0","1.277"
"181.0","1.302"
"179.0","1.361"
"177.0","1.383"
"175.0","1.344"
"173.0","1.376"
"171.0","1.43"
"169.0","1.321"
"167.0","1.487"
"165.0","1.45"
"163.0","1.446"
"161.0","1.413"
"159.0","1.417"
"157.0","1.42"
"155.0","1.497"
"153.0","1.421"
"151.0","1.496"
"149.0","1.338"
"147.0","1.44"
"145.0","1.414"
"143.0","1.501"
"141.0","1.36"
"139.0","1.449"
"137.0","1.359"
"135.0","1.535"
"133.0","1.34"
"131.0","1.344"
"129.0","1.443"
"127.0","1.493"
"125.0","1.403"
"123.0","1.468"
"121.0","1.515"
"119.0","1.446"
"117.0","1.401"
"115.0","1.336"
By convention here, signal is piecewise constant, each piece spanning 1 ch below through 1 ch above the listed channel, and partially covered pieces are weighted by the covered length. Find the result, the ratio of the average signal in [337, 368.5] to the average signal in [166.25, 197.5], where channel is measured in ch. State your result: 1.1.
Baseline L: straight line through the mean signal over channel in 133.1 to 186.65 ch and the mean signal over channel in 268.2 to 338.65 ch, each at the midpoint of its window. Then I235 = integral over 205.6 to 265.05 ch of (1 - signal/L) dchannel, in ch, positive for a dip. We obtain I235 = 2.8 ch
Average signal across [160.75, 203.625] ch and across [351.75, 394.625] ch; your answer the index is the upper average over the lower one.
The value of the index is 1.1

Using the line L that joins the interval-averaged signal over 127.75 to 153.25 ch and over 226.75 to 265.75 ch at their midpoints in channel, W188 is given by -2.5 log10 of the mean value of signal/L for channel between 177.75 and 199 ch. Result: 0.05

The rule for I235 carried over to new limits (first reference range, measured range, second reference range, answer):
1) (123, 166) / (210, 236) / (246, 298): 1.1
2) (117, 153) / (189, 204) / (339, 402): 1.2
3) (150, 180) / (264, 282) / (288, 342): 0.8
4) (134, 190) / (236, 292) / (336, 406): 2.6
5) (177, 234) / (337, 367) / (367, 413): 0.3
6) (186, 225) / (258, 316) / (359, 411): -0.1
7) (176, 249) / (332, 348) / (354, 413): -0.5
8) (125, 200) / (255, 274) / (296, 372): 1.1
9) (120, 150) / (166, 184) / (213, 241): 0.3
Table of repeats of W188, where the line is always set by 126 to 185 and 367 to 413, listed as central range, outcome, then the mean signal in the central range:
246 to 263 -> 0.065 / 1.35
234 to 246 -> 0.054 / 1.36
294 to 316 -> 0.021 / 1.43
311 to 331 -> -0.003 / 1.46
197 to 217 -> 0.077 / 1.33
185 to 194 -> 0.064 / 1.34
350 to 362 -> 0.026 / 1.43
